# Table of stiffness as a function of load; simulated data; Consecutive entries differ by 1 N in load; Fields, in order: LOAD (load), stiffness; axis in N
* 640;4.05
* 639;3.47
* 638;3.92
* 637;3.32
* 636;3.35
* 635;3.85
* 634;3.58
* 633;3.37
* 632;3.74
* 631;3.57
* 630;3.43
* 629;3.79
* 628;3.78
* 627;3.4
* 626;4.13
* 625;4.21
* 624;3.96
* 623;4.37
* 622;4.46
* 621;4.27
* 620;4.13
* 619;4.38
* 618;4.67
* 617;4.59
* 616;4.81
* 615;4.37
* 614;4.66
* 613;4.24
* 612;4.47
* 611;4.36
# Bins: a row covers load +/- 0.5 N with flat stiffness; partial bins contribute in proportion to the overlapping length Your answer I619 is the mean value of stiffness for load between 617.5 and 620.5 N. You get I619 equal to 4.39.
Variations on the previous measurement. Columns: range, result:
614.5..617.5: 4.59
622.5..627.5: 4.01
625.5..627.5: 3.76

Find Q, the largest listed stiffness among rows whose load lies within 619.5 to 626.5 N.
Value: 4.46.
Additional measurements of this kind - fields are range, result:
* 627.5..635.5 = 3.85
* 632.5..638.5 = 3.92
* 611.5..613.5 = 4.47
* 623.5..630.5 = 4.21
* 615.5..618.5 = 4.81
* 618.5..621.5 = 4.38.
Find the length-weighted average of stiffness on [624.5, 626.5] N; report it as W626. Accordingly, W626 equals 4.17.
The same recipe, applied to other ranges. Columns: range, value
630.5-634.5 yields 3.57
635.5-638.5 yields 3.53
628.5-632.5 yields 3.63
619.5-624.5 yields 4.24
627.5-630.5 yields 3.67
